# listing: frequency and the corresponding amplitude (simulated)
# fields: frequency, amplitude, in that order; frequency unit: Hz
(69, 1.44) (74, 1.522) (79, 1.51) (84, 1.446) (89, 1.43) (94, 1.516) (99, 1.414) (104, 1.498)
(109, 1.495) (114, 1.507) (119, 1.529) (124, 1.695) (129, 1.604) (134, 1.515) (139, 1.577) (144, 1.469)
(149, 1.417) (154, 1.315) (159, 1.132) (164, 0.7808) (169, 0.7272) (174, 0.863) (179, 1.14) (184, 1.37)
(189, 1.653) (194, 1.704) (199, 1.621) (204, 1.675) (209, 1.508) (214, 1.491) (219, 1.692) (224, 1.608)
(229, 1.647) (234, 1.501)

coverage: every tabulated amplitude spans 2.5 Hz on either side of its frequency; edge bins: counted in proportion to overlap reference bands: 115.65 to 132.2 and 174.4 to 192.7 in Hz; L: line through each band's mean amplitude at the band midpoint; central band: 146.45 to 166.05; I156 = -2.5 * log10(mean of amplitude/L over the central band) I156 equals 0.25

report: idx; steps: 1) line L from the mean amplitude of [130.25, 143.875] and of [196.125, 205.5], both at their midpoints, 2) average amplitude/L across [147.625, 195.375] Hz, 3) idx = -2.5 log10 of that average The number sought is 0.32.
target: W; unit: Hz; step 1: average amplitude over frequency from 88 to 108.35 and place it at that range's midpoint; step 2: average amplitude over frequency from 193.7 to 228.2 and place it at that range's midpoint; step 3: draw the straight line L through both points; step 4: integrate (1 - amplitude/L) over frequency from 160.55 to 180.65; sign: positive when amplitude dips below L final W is 8.8 Hz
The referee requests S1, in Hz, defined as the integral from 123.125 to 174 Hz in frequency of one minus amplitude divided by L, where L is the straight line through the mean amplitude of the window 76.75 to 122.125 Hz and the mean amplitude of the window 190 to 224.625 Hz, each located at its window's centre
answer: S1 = 8.3 Hz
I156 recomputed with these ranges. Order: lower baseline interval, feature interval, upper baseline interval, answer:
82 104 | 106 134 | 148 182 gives -0.20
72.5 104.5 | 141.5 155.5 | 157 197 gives -0.11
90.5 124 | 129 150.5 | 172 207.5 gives -0.02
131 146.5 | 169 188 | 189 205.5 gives 0.41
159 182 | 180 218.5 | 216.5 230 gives -0.20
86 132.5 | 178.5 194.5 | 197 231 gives 0.07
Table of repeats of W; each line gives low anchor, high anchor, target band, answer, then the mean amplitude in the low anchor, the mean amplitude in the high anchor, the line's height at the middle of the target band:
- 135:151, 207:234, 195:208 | -0.65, 1.49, 1.58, 1.56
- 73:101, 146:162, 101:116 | -0.93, 1.47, 1.28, 1.41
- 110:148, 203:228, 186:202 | -0.69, 1.55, 1.59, 1.58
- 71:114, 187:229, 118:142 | -0.94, 1.48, 1.62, 1.53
